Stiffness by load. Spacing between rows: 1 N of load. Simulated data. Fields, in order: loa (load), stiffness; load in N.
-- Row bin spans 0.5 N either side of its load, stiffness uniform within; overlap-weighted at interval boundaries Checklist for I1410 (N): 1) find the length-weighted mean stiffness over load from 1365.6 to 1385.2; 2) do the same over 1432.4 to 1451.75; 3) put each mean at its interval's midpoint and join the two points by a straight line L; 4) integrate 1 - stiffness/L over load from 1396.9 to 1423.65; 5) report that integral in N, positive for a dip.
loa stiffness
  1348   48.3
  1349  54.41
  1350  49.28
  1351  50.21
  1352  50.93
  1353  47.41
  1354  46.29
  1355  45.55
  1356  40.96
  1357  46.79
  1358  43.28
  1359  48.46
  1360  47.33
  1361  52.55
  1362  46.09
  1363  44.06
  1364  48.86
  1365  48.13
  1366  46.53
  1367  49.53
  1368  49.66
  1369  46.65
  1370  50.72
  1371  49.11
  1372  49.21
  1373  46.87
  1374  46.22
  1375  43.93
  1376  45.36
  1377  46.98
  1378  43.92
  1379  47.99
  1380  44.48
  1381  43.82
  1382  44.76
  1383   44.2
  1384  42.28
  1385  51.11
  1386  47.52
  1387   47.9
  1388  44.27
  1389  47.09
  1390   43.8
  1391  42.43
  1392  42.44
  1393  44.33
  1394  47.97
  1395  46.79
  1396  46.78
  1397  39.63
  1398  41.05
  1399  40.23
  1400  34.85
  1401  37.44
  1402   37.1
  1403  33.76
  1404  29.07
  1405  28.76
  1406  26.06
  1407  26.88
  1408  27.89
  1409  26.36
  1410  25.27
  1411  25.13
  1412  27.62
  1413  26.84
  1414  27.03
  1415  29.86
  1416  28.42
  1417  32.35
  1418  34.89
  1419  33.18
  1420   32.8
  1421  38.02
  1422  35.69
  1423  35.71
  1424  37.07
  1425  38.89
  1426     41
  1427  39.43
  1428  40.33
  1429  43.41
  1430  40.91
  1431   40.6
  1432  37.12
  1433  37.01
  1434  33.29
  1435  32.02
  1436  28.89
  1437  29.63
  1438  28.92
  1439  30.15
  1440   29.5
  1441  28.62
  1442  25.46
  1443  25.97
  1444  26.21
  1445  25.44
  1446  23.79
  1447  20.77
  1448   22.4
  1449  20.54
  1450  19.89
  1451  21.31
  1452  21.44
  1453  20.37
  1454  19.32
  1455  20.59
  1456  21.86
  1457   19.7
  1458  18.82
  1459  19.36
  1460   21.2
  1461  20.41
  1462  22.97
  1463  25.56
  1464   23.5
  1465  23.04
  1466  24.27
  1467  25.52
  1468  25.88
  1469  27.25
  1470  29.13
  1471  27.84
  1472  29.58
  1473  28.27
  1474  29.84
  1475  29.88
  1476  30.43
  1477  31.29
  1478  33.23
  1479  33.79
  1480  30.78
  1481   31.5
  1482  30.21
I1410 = 3.2 N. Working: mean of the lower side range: 46.6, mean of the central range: 31.8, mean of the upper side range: 26.8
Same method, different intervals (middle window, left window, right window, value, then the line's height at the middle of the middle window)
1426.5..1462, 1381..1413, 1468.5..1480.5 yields 6.7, 33.3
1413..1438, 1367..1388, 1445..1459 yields -4.4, 30.1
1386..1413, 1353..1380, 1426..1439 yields 3.0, 41.4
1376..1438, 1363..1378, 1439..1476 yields 0.0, 37.7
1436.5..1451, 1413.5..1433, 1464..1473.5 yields 3.0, 31.8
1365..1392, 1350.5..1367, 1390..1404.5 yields -1.6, 43.7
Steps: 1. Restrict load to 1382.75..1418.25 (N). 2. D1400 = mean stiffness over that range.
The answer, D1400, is 36.8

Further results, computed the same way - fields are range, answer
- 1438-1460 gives 23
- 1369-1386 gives 46.4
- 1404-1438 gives 32.9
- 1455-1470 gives 22.9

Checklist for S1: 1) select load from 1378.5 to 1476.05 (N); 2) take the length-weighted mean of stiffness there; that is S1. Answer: 32.2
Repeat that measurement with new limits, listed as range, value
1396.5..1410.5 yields 32.5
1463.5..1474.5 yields 26.7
